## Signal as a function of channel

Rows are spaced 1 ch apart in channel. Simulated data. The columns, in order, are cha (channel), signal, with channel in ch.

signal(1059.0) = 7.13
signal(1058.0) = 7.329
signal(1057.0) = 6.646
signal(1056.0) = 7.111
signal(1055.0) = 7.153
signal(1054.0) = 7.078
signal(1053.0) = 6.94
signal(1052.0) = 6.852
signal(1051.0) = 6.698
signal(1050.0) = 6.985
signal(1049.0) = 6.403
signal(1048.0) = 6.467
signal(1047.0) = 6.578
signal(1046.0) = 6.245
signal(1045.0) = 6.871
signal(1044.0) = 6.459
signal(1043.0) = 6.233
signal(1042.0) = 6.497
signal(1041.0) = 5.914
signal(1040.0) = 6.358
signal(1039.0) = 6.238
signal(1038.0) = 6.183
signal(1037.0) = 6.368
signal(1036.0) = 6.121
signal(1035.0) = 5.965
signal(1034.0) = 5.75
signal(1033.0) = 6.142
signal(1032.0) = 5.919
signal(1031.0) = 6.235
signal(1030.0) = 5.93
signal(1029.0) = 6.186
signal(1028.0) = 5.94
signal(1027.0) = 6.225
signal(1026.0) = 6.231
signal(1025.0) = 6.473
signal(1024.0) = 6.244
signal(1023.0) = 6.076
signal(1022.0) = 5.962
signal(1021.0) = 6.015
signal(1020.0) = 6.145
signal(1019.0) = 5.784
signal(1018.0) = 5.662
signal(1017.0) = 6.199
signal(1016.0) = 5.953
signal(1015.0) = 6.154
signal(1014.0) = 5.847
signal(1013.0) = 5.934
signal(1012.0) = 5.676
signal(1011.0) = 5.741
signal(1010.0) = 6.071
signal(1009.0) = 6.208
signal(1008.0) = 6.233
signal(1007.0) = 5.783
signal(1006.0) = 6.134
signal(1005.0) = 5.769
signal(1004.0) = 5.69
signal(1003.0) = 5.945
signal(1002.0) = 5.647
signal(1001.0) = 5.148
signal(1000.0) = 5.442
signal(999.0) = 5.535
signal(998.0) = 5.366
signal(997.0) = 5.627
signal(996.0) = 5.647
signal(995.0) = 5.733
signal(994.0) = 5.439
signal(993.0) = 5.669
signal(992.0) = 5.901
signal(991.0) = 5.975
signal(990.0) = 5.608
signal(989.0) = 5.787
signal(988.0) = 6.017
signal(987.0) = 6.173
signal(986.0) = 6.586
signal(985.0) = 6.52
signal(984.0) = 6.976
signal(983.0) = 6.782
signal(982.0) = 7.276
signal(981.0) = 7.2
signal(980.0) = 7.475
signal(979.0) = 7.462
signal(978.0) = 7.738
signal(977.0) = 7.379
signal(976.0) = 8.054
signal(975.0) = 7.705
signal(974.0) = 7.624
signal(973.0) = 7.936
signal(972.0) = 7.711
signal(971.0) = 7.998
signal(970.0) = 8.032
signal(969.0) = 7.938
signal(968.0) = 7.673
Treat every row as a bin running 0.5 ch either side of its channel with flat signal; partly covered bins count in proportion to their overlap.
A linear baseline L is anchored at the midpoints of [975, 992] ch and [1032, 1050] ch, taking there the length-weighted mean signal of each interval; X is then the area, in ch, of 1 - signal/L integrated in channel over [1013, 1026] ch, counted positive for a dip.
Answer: 0.9 ch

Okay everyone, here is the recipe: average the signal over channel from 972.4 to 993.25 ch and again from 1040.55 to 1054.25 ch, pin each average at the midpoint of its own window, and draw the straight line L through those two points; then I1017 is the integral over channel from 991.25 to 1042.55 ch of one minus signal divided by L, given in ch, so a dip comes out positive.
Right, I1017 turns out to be 5.89 ch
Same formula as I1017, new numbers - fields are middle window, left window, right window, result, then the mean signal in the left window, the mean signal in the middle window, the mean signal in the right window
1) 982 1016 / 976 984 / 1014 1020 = 3.6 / 7.35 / 5.92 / 5.96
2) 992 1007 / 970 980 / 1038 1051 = 3.4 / 7.74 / 5.64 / 6.44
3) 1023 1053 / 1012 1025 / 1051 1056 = 1.1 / 6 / 6.31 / 6.99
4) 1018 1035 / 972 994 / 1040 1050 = 1.3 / 6.84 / 6.06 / 6.43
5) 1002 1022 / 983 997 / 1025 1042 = 0.4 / 6.02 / 5.94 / 6.13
